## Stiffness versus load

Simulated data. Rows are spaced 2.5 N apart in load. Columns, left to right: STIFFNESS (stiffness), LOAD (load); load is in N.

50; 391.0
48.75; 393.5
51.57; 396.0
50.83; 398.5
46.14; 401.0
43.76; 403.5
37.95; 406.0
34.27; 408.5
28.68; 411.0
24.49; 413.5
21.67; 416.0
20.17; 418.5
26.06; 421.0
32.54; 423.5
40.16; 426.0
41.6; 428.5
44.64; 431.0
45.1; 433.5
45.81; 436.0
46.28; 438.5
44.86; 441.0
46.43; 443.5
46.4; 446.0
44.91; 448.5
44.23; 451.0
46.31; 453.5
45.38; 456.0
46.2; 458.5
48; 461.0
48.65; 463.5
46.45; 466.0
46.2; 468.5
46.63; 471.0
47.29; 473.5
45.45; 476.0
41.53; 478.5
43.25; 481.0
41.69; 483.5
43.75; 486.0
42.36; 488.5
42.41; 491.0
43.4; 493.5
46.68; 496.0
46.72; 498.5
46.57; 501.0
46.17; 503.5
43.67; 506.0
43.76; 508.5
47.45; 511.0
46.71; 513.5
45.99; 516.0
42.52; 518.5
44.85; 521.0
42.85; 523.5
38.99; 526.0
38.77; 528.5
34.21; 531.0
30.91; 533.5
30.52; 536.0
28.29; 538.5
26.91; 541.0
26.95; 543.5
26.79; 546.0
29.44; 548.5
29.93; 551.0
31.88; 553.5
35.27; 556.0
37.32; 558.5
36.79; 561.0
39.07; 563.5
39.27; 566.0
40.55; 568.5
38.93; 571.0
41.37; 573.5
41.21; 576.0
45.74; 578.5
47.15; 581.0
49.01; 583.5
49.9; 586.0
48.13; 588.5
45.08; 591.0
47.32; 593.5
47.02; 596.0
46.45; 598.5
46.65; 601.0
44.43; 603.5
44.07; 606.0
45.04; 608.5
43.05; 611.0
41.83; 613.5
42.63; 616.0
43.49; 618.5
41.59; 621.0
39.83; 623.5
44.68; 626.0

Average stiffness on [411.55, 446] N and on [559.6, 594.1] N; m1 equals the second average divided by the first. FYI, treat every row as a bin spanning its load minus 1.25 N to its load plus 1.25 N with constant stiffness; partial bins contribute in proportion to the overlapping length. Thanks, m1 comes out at 1.2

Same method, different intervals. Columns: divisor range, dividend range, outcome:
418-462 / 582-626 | 1.06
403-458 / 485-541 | 1.07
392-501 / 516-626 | 0.94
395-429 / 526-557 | 0.88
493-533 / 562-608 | 1.02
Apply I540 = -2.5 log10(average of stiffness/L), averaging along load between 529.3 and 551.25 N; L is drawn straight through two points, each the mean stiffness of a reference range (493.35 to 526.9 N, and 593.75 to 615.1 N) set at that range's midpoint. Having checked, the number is 0.46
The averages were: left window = 44.8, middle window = 29.5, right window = 44.9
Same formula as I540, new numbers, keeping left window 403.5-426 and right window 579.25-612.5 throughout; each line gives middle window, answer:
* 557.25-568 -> 0.13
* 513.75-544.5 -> 0.10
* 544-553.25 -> 0.41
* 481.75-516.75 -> -0.19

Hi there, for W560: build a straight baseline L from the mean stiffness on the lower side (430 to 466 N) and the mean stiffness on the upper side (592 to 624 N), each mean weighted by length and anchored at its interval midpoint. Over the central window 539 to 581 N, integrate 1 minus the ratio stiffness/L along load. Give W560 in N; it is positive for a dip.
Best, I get 8.5 N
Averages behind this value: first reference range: 46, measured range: 35.7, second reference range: 44.2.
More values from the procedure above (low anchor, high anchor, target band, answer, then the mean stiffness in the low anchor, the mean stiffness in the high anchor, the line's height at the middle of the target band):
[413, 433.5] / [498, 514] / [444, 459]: -3.5 N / 32.5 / 45.8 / 37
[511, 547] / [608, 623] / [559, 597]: -3.4 N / 36.5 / 42.7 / 40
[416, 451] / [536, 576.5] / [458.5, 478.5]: -4.4 N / 39.9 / 34.1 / 38.2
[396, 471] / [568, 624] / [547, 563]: 3.7 N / 41.1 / 44.5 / 43.6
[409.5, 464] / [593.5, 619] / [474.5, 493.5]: -0.9 N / 39.8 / 44.6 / 41.1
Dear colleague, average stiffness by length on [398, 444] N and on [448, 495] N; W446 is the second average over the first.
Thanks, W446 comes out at 1.2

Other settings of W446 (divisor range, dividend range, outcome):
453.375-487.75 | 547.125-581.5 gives 0.83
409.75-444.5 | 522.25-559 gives 0.90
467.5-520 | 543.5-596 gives 0.89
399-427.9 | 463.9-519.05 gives 1.36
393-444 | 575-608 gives 1.19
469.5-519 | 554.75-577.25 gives 0.87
